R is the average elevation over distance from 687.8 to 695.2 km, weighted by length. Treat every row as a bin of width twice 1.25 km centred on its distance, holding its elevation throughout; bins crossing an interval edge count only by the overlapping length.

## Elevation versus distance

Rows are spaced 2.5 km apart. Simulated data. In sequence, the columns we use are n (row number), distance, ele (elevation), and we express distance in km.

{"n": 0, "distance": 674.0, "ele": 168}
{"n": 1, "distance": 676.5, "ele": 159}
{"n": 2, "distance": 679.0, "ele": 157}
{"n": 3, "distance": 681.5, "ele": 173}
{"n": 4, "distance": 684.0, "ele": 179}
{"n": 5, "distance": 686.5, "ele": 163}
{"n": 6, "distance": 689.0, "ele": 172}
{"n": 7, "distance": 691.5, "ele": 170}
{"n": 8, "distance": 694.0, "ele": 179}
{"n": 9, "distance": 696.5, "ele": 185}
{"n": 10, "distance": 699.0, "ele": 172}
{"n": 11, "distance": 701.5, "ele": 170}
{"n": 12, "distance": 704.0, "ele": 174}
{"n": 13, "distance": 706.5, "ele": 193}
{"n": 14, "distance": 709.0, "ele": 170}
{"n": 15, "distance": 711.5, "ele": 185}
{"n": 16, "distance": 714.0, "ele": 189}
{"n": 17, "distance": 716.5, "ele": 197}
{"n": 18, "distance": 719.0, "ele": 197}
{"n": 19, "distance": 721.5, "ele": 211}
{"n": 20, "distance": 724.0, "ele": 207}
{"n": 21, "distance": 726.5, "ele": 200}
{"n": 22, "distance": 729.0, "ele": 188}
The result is 174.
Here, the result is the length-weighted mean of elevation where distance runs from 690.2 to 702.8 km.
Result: 175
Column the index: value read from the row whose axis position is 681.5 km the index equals 173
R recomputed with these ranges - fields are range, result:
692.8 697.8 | 182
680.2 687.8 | 172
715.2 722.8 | 202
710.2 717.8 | 190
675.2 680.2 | 158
